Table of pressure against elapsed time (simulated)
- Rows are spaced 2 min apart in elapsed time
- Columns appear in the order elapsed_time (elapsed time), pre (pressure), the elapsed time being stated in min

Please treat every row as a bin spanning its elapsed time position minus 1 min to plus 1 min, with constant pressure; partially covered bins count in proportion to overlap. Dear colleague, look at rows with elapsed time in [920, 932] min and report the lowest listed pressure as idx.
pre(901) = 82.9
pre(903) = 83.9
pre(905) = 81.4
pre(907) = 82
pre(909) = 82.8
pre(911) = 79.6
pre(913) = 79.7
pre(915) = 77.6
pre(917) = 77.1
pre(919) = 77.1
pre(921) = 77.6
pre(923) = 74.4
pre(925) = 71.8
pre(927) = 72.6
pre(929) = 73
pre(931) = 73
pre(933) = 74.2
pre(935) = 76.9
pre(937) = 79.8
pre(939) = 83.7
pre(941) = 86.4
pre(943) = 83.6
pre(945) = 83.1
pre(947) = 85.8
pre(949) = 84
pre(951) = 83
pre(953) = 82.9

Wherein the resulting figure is 71.8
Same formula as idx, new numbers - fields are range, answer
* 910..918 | 77.1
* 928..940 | 73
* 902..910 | 81.4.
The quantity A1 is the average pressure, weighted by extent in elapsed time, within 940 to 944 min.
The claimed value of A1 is 85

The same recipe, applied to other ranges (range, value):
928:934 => 73.4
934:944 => 82.1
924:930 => 72.5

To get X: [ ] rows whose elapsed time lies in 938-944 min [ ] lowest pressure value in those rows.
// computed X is 83.6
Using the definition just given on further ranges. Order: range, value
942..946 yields 83.1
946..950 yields 84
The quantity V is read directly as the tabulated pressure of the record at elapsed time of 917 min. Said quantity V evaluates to 77.1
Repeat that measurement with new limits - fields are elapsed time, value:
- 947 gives 85.8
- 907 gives 82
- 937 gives 79.8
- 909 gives 82.8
